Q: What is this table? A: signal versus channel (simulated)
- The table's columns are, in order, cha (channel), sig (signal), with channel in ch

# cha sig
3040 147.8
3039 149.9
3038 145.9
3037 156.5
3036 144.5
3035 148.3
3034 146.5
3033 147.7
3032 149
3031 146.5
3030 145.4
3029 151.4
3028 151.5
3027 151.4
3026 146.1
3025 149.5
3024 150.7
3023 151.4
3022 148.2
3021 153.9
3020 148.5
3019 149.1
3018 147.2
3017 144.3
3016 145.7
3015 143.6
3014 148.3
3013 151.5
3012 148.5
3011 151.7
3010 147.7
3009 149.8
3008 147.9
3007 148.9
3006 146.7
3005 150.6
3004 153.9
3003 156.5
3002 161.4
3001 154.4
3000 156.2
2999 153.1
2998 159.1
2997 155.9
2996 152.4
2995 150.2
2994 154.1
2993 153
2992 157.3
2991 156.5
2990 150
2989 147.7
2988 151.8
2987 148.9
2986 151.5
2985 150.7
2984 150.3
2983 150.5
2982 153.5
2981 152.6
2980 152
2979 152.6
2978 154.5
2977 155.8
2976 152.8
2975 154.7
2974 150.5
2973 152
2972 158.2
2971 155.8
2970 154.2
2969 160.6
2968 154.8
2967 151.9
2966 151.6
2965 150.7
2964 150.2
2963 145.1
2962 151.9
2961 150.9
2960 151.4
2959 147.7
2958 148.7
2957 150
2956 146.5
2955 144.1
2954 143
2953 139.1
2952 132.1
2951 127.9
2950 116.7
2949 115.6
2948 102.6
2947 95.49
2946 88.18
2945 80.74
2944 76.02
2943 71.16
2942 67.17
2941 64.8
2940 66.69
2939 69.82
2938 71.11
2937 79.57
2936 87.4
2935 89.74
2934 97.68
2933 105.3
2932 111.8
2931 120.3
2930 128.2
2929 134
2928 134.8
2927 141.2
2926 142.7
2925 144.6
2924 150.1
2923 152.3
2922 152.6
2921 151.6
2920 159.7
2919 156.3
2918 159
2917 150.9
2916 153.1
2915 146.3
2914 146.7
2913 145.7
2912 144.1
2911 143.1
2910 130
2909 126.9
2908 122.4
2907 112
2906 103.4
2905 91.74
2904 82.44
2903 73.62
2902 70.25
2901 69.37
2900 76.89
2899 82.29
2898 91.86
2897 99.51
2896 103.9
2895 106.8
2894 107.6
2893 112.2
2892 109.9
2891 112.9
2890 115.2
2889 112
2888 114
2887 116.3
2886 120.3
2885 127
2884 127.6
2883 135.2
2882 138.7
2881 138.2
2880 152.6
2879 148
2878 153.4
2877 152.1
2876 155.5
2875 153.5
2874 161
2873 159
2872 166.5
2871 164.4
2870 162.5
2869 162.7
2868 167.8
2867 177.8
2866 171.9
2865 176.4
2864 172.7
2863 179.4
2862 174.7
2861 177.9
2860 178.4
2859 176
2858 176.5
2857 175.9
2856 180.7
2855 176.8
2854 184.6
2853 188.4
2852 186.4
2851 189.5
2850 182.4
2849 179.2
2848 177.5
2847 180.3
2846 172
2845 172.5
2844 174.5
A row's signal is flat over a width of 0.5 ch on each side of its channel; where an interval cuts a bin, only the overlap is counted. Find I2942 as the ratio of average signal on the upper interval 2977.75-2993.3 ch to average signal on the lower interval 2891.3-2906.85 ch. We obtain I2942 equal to 1.6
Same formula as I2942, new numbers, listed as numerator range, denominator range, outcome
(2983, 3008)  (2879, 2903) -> 1.38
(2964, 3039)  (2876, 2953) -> 1.30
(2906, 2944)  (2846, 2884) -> 0.72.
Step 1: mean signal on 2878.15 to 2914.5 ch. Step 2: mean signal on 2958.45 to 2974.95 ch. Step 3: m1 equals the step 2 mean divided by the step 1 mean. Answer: 1.3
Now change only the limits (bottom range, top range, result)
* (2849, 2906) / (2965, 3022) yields 1.07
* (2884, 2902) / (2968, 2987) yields 1.47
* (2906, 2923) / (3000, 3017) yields 1.05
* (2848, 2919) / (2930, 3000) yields 0.94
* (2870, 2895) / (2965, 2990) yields 1.13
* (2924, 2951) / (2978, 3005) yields 1.51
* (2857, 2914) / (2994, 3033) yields 1.12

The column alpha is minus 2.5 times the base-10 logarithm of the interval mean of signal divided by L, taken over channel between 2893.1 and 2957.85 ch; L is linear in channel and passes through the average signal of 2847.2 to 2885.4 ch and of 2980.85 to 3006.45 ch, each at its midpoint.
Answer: 0.359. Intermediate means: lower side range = 166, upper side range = 153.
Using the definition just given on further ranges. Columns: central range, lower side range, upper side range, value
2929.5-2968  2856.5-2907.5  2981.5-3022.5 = 0.23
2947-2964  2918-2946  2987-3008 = -0.09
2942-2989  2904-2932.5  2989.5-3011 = 0.05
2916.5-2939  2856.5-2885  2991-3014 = 0.24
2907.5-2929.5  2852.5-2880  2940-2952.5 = -0.21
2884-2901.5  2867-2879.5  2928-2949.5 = 0.31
